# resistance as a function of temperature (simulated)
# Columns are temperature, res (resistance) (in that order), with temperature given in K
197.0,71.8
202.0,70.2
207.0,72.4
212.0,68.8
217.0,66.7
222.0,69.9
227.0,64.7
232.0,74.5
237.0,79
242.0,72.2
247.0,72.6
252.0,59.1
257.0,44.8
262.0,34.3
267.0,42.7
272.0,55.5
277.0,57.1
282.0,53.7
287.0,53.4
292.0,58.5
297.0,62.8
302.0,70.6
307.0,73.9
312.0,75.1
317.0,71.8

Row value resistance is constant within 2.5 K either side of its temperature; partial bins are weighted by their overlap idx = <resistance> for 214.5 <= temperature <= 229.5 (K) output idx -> 67.1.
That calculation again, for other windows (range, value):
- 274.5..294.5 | 55.7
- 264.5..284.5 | 52.2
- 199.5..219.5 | 69.5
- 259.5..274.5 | 44.2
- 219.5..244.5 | 72.1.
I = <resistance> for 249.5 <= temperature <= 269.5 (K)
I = 45.2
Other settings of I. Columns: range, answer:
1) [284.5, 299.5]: 58.2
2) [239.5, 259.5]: 62.2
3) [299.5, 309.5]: 72.2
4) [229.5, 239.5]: 76.8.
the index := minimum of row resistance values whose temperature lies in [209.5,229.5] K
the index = 64.7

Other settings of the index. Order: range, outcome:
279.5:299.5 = 53.4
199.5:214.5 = 68.8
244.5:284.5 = 34.3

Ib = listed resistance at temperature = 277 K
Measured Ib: 57.1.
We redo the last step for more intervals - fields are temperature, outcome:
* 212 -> 68.8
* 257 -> 44.8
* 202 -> 70.2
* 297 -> 62.8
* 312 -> 75.1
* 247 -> 72.6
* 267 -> 42.7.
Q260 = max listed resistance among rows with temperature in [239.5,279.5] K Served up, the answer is 72.6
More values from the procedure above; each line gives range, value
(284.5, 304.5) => 70.6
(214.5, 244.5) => 79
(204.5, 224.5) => 72.4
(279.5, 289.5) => 53.7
